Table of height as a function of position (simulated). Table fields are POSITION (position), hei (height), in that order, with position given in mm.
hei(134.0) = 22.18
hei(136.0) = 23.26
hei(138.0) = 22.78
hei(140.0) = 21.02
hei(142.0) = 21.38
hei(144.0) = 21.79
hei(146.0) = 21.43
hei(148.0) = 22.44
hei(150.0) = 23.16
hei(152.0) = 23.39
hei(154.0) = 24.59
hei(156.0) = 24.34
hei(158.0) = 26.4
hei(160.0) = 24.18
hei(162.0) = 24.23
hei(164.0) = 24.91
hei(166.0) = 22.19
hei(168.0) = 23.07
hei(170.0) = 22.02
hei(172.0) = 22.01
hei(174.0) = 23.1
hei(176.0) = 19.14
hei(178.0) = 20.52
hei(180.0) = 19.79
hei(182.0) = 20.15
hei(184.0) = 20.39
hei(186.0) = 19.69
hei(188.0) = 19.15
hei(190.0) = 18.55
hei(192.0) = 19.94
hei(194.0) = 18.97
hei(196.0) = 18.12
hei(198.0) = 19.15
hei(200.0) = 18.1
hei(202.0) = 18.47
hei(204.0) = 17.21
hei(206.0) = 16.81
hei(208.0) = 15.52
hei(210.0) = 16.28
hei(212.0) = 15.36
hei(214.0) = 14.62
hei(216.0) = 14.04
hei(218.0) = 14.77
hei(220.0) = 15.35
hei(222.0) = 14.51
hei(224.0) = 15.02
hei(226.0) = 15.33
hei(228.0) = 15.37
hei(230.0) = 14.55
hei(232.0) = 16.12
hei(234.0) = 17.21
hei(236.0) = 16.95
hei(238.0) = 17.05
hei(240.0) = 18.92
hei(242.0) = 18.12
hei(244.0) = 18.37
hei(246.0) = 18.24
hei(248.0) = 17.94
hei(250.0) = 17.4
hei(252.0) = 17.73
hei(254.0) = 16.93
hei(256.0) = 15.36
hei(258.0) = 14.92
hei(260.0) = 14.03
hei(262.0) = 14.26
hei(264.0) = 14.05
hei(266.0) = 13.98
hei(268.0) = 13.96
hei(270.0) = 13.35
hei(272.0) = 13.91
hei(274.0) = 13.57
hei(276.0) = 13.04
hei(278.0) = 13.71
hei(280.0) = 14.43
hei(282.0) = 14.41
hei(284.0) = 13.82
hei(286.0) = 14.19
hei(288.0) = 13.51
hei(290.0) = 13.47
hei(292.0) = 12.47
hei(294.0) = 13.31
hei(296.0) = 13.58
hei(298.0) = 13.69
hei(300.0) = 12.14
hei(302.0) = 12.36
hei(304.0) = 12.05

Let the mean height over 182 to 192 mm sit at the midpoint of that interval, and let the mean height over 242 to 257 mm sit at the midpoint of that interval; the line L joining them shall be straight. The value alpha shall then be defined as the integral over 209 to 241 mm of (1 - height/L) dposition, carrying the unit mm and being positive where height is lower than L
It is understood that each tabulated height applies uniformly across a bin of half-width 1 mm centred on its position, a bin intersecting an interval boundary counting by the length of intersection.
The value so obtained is 4.47 mm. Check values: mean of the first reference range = 19.6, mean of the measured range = 15.7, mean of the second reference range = 17.5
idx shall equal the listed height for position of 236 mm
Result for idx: 16.95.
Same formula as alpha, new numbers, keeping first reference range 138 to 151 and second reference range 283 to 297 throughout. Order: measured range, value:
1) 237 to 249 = -1.4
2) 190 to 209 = 0.7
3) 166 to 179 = -0.9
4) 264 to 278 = 0.9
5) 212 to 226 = 2.2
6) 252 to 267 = 0.3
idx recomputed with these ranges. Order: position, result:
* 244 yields 18.37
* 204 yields 17.21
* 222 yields 14.51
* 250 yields 17.4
